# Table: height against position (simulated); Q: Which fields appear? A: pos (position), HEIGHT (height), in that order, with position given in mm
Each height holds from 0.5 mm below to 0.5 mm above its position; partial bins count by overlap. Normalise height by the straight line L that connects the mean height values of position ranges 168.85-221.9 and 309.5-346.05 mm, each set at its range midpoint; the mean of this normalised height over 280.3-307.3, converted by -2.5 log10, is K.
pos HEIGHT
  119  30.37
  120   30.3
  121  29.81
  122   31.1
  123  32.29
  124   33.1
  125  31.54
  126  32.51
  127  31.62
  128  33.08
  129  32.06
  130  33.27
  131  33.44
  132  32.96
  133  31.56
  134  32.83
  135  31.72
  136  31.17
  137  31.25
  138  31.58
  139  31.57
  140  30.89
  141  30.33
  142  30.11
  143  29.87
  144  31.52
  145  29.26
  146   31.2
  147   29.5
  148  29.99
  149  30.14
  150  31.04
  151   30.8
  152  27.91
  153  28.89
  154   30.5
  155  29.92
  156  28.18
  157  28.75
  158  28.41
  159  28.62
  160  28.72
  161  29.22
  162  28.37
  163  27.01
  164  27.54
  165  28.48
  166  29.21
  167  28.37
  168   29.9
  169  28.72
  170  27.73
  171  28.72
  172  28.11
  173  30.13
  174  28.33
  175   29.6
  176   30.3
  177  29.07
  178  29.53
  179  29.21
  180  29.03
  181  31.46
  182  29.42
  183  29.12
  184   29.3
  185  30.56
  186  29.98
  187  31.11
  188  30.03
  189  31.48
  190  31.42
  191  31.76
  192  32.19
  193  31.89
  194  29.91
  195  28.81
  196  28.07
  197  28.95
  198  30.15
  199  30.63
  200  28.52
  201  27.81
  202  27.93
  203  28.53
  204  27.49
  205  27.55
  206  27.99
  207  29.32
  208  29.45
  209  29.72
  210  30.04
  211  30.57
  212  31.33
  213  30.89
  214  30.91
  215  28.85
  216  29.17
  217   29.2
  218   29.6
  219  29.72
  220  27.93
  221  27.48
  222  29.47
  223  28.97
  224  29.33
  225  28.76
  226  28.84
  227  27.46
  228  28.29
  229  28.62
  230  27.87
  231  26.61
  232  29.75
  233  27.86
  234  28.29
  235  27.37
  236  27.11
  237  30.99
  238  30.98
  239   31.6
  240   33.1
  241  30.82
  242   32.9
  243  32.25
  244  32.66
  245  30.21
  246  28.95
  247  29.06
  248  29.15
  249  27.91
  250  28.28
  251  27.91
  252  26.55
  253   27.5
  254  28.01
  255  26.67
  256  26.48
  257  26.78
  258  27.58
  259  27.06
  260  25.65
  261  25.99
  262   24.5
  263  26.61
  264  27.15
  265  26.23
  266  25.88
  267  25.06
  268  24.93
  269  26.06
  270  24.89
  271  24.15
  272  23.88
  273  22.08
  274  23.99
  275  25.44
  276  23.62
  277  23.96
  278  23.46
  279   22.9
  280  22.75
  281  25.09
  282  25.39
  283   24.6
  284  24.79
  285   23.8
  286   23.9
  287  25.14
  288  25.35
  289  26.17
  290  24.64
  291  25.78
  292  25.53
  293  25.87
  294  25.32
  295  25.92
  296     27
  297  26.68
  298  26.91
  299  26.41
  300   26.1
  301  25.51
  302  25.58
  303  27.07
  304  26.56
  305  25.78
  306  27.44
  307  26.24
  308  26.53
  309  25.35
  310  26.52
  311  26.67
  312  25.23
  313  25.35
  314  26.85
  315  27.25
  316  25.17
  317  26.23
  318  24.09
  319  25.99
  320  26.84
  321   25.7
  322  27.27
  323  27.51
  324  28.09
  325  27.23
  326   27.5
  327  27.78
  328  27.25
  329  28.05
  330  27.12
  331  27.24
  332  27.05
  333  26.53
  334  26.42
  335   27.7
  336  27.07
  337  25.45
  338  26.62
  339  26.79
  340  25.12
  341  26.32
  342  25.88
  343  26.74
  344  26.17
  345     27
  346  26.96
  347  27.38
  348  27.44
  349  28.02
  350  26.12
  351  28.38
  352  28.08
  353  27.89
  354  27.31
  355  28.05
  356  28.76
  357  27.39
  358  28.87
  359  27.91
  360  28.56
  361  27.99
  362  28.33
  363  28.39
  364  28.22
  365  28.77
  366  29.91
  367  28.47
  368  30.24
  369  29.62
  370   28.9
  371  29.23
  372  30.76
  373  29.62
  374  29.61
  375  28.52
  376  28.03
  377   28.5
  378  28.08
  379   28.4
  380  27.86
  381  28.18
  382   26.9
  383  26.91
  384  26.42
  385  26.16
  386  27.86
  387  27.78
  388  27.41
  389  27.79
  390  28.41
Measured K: 0.068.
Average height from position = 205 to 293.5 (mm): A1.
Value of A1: 27.4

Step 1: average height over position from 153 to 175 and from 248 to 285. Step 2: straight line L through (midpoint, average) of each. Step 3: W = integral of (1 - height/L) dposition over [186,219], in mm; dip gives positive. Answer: -2.6 mm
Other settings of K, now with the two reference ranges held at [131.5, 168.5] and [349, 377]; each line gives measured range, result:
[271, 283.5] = 0.21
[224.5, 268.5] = 0.04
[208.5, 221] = -0.01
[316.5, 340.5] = 0.08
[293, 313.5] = 0.11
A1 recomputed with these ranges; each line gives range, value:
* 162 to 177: 28.7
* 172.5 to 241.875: 29.5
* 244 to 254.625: 28.5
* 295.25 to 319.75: 26.2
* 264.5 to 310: 25.3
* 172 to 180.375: 29.3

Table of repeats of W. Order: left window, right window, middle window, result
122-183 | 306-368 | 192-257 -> -0.4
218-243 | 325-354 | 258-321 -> 5.7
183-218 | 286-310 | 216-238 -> 0.1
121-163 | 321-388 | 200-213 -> 0.3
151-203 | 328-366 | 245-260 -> 0.4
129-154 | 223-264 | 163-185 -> 0.8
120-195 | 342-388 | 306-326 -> 1.5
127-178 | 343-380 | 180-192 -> -0.3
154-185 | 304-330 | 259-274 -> 1.2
